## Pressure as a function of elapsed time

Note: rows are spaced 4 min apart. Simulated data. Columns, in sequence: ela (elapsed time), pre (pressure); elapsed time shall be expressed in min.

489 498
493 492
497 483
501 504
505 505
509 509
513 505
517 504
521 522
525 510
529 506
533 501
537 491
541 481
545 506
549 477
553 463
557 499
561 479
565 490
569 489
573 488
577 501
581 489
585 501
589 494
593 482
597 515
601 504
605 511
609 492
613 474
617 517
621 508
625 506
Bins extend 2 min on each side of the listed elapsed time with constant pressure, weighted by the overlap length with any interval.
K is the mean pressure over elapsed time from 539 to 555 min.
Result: 482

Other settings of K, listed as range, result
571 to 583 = 493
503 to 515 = 506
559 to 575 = 486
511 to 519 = 504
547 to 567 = 482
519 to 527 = 516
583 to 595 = 492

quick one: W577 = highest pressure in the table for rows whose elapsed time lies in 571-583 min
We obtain 501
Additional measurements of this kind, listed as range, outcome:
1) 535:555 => 506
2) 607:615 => 492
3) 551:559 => 499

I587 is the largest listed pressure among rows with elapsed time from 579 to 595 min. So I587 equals 501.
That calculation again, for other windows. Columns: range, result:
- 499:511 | 509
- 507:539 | 522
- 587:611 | 515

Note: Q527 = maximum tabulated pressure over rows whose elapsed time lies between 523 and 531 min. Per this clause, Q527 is 510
